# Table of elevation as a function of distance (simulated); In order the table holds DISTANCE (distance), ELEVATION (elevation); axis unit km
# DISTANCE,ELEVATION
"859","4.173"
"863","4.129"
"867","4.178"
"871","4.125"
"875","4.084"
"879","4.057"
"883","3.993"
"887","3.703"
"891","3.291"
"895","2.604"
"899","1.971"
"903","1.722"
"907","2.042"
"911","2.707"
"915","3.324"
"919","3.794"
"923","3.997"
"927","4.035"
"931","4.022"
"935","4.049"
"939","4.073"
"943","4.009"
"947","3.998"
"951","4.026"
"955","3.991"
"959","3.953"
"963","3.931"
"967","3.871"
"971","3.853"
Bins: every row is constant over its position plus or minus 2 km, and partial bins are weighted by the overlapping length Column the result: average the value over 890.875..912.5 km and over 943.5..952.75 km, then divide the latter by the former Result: 1.7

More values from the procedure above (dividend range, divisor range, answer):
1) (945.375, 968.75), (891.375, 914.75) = 1.67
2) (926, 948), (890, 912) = 1.73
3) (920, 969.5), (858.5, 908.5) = 1.18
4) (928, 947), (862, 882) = 0.98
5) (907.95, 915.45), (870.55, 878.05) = 0.69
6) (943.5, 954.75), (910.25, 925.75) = 1.13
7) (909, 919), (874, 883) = 0.78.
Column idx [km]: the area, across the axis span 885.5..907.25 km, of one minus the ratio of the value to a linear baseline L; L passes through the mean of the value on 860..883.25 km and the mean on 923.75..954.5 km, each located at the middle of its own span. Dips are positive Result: 8.0 km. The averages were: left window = 4.11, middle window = 2.57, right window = 4.03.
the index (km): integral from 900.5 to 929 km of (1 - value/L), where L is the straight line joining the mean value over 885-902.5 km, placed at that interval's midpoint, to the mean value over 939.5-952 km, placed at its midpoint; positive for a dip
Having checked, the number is 2.23 km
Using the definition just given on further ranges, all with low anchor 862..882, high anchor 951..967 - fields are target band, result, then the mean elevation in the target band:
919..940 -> -0.02 km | 4.01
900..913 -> 6.12 km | 2.14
